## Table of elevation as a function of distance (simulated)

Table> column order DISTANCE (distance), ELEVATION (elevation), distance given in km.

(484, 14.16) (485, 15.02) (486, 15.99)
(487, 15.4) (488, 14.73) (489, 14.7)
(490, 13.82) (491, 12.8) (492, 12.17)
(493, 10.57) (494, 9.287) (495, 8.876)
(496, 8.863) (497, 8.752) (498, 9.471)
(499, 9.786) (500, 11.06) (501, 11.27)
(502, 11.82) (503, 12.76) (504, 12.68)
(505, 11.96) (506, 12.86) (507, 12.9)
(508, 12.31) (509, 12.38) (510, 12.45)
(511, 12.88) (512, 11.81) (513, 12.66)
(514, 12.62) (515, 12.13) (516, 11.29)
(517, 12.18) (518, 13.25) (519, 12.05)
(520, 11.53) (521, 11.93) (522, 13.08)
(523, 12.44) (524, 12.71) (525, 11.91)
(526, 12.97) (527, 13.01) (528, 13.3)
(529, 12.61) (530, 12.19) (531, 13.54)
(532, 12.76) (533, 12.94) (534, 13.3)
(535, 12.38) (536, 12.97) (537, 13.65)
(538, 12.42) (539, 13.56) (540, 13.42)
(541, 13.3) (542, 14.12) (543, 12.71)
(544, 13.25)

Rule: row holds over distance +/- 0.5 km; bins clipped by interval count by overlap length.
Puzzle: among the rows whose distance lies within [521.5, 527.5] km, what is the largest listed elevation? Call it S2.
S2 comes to 13.08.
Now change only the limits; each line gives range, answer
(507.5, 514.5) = 12.88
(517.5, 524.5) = 13.25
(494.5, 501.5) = 11.27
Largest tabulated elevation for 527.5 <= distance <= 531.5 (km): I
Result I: 13.54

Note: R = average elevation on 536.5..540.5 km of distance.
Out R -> 13.3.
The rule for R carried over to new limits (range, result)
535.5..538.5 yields 13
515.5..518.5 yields 12.2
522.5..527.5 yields 12.6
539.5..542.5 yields 13.6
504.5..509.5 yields 12.5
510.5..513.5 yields 12.5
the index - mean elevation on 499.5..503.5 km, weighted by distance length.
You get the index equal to 11.7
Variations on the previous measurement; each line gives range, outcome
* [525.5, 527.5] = 13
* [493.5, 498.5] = 9.05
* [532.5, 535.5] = 12.9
